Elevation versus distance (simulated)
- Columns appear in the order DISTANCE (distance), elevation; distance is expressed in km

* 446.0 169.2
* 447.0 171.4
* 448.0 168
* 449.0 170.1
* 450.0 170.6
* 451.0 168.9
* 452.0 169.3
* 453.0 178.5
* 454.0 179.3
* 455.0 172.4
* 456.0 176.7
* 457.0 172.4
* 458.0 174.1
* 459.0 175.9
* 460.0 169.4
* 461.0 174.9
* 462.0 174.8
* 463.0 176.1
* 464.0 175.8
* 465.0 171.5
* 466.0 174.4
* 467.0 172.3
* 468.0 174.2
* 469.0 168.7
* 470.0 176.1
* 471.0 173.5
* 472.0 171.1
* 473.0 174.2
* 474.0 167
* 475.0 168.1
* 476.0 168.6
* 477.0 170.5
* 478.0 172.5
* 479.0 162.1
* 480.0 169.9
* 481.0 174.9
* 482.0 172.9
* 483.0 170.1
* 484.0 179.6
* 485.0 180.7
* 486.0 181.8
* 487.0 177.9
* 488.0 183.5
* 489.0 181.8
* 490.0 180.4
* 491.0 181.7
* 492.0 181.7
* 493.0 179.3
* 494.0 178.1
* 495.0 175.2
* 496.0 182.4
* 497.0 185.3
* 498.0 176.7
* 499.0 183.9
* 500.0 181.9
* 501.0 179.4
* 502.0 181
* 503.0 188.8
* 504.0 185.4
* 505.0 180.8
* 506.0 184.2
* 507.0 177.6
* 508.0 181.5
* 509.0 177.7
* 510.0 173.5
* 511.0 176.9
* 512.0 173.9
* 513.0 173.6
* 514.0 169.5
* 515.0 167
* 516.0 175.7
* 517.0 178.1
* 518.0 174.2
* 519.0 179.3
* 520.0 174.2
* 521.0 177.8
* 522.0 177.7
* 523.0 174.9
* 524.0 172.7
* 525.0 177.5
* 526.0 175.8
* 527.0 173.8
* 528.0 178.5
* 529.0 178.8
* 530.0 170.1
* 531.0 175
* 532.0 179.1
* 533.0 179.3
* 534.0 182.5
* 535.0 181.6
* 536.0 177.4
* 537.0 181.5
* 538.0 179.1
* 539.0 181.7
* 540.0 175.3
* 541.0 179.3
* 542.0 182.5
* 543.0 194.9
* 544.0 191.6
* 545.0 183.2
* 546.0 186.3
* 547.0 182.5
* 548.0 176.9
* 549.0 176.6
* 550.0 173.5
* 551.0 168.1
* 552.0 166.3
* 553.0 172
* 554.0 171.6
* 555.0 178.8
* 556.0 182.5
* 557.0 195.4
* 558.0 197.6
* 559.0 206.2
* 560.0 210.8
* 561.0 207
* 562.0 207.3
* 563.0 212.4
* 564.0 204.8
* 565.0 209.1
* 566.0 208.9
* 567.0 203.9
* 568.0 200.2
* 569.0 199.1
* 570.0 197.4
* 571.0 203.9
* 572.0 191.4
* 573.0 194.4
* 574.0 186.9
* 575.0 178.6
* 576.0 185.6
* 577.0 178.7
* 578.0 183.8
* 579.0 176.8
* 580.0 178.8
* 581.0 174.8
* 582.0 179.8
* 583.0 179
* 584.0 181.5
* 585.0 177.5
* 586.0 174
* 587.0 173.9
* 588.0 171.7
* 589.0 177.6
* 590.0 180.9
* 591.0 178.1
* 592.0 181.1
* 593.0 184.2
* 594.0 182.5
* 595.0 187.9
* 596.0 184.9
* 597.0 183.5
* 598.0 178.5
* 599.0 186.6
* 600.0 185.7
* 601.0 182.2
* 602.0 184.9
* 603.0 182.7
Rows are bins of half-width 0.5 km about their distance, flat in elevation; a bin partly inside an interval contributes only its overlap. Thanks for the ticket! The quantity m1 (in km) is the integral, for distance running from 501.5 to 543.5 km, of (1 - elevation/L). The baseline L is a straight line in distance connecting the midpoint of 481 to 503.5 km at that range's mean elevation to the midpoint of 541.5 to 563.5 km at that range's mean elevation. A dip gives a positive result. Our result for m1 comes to 1.30 km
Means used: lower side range 180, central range 178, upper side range 187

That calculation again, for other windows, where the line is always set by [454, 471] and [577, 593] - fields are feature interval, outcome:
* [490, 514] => -0.6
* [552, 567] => -1.6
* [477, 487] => 0.0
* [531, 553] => -0.4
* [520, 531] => 0.0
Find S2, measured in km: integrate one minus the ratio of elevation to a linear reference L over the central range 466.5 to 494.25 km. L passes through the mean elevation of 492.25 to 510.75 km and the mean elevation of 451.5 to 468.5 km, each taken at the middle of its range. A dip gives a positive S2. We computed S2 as 0.4 km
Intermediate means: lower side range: 174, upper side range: 181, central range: 175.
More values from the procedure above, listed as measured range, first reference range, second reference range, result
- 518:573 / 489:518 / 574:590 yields -2.1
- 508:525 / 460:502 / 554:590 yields 0.6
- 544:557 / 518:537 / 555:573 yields 1.0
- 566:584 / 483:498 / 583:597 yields -0.8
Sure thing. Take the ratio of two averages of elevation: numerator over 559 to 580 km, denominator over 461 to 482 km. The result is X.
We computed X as 1.1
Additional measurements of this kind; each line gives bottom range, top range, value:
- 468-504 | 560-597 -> 1.07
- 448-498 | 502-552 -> 1.02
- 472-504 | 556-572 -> 1.15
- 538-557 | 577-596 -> 1.00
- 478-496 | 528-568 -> 1.05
